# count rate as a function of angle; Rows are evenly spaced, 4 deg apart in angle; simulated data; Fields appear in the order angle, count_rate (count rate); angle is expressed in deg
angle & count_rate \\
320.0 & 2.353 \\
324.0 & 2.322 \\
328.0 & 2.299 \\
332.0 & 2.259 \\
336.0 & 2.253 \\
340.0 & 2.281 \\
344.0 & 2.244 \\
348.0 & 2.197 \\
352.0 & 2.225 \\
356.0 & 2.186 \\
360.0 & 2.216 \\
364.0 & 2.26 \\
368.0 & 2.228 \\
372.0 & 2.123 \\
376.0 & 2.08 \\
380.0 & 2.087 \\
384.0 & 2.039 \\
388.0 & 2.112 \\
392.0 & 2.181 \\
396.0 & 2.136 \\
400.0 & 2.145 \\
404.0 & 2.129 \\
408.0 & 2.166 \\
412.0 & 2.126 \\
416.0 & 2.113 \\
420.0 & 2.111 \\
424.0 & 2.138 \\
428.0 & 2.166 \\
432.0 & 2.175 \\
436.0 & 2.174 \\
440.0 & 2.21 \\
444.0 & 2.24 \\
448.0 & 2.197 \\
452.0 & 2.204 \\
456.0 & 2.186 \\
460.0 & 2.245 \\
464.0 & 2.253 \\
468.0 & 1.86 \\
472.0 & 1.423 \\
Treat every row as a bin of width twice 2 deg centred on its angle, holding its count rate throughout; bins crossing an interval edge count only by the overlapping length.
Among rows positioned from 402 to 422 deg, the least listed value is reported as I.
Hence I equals 2.111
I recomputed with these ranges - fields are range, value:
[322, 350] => 2.197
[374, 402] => 2.039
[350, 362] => 2.186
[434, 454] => 2.174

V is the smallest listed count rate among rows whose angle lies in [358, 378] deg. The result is 2.08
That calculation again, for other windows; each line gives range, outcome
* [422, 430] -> 2.138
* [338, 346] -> 2.244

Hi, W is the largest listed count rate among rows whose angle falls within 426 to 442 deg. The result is 2.21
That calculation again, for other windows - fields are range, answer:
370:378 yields 2.123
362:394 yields 2.26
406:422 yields 2.166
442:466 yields 2.253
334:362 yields 2.281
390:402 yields 2.181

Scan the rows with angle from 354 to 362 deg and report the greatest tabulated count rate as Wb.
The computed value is 2.216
